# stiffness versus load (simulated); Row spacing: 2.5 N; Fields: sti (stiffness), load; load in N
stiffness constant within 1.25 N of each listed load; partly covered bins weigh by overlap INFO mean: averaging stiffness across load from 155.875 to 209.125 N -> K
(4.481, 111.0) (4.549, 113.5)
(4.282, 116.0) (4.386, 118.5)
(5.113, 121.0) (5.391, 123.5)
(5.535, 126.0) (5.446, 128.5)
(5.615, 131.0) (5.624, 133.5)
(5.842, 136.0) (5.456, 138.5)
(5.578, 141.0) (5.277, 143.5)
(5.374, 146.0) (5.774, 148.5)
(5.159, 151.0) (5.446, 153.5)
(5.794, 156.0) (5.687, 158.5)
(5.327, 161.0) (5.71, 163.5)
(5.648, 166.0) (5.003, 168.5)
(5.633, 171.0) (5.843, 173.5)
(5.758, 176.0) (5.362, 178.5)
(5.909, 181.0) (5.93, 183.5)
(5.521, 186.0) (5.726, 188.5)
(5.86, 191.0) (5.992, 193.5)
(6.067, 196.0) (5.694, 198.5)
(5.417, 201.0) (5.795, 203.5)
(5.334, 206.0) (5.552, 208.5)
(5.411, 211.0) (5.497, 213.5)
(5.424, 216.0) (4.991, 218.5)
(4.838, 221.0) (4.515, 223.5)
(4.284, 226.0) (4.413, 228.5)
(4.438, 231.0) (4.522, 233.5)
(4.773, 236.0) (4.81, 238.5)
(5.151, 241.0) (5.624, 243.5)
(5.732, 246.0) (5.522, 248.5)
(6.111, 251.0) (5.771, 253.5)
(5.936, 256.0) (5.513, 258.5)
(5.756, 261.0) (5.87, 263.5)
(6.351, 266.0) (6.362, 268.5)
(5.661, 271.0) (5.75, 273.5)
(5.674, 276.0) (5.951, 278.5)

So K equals 5.66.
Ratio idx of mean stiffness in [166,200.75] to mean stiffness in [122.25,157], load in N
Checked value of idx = 1.03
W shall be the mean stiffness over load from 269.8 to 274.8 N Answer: 5.71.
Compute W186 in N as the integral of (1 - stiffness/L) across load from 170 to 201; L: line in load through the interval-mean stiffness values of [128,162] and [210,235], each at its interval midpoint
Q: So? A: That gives -3.6 N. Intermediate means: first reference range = 5.53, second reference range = 4.83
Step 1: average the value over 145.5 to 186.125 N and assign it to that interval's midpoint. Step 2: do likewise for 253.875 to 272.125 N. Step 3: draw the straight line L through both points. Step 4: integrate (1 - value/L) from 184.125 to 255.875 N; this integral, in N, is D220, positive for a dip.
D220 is 5.46 N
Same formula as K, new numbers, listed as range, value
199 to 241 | 5.02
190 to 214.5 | 5.66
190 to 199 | 5.92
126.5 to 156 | 5.52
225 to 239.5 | 4.54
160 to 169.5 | 5.44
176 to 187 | 5.69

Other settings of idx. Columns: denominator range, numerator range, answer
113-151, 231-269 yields 1.05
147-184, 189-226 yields 0.97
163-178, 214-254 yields 0.91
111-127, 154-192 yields 1.17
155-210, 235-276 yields 1.00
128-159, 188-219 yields 1.01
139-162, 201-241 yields 0.91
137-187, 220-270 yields 0.96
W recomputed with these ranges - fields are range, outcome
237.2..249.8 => 5.37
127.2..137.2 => 5.63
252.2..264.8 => 5.77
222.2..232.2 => 4.41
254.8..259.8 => 5.72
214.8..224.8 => 4.94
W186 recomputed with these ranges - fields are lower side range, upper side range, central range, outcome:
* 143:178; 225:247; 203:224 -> -0.9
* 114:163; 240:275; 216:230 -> 2.5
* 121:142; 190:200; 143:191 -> 1.3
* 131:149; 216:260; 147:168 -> -0.3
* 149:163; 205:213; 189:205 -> -1.0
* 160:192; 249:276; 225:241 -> 3.3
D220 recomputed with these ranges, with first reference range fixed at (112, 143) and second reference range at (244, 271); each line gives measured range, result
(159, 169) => -0.1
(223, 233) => 2.3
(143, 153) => -0.1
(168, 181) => -0.3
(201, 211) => 0.2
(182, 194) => -0.6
